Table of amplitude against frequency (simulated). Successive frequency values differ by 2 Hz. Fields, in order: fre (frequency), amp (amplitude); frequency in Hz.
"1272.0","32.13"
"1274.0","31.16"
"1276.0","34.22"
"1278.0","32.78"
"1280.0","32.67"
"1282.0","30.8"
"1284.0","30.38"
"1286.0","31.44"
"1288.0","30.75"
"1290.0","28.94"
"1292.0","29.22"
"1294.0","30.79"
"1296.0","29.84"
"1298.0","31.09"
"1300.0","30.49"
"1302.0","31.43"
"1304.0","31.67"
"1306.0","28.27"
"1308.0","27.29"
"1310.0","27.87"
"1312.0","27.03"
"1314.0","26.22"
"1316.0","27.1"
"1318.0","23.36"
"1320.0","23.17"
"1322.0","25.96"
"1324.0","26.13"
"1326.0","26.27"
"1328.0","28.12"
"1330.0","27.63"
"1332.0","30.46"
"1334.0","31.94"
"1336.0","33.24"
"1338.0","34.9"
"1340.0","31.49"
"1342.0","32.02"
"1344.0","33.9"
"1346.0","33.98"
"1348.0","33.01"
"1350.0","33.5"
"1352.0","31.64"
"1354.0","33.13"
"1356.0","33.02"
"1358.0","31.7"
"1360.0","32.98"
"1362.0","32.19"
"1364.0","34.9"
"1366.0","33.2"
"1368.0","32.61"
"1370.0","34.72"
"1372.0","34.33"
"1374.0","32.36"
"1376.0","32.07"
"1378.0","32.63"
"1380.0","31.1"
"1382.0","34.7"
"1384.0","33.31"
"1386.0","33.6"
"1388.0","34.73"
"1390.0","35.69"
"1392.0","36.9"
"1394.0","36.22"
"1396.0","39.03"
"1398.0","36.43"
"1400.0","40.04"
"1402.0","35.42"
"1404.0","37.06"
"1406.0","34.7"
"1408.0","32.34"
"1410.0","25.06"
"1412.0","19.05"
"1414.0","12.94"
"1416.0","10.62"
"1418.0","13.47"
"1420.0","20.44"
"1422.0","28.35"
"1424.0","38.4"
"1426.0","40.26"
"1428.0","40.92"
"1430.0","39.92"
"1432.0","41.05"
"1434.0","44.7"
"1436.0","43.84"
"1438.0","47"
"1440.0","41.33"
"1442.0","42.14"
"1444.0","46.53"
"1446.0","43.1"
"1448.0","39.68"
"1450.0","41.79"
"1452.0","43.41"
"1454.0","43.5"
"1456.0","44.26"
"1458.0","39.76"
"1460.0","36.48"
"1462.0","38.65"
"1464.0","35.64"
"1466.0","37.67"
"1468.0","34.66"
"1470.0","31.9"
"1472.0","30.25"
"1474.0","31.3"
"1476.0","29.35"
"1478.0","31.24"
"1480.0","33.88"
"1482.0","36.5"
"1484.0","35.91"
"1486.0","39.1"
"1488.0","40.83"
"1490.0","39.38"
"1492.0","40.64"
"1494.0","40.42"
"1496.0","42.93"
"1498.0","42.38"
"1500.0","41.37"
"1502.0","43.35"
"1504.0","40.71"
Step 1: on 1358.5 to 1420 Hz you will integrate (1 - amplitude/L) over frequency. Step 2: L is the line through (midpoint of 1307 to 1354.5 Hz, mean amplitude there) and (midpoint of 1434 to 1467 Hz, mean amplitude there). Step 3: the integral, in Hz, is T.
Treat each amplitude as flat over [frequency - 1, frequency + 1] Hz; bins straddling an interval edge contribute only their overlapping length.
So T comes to 6.7 Hz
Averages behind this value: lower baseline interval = 29.5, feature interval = 31.3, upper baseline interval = 41.6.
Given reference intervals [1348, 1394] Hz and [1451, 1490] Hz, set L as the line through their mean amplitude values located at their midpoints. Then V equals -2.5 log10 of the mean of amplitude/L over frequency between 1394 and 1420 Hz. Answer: 0.226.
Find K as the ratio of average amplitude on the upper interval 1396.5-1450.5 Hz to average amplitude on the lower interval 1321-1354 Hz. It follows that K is 1.1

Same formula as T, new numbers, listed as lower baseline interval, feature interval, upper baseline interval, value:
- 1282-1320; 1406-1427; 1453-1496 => 5.92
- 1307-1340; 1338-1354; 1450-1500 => -1.90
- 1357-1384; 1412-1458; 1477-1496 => -0.73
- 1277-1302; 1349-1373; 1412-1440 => -1.20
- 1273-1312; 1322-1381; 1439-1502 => 2.27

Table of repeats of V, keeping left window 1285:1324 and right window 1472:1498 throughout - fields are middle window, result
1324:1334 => 0.048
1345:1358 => -0.079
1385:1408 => -0.110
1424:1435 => -0.199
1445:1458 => -0.202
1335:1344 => -0.102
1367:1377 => -0.056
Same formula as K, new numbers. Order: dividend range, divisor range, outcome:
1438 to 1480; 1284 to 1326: 1.35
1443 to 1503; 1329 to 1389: 1.17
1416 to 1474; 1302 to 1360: 1.26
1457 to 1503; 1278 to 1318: 1.26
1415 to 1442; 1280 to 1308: 1.15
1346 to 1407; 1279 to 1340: 1.17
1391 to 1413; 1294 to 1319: 1.18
